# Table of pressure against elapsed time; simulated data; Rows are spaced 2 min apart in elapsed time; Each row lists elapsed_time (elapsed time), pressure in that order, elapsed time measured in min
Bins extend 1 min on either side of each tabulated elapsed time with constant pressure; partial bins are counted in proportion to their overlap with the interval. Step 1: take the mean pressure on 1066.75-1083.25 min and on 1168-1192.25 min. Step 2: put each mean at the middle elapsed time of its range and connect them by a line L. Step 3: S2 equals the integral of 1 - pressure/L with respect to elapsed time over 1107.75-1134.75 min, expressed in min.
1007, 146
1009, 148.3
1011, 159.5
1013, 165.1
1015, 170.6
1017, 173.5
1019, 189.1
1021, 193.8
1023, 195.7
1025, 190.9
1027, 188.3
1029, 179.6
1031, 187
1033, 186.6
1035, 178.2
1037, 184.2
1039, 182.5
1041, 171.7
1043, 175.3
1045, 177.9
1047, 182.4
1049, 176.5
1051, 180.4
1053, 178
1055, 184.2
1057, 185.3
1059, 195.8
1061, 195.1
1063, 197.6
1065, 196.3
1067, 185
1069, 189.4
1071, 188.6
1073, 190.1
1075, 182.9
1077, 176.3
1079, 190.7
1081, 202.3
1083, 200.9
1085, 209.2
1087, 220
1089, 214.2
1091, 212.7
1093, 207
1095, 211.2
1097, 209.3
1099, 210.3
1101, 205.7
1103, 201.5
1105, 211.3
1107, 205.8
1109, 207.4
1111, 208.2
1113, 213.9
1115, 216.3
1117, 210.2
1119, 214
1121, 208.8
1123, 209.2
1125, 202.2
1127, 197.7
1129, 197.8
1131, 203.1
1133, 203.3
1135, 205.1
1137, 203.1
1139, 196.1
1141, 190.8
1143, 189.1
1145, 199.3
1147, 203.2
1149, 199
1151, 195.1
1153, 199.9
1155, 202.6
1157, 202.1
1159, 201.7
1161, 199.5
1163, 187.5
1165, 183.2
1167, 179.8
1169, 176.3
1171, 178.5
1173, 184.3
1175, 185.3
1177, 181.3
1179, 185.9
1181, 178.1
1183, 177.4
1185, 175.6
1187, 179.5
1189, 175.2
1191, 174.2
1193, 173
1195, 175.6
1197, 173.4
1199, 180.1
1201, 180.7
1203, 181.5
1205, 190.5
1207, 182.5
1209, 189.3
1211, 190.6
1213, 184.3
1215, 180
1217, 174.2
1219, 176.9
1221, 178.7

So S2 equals -3.24 min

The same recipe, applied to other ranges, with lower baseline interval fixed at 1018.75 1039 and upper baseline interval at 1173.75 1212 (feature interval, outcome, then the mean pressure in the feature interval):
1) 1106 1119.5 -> -2.0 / 211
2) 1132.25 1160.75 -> -2.6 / 199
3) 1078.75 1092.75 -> -1.8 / 208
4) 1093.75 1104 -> -1.3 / 208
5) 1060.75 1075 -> -0.4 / 191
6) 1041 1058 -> 0.6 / 180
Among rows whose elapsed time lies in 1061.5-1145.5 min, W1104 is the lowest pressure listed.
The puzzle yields 176.3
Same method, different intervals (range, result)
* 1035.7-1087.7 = 171.7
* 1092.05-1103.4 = 201.5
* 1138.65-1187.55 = 175.6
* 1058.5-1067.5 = 185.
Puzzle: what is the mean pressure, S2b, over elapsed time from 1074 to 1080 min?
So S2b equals 183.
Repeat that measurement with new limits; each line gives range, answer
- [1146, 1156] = 200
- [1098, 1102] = 208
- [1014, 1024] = 185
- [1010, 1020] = 172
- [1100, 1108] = 206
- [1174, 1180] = 184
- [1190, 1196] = 174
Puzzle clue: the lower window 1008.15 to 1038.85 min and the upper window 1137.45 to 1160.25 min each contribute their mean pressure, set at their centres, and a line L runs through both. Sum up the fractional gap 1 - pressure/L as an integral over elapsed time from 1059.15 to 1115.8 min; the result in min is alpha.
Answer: -3.8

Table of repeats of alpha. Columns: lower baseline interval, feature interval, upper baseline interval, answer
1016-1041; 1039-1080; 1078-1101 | 2.5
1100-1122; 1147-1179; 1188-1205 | -0.1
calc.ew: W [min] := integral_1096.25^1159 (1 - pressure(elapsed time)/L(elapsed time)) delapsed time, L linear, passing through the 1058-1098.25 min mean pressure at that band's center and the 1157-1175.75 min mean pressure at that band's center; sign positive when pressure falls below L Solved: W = -3.8 min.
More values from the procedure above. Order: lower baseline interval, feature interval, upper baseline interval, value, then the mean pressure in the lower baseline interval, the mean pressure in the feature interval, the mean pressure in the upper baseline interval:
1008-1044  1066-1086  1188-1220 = -1.4 min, 179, 192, 180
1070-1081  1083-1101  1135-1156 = -2.0 min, 187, 211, 198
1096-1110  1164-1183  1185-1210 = 0.5 min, 207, 181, 179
